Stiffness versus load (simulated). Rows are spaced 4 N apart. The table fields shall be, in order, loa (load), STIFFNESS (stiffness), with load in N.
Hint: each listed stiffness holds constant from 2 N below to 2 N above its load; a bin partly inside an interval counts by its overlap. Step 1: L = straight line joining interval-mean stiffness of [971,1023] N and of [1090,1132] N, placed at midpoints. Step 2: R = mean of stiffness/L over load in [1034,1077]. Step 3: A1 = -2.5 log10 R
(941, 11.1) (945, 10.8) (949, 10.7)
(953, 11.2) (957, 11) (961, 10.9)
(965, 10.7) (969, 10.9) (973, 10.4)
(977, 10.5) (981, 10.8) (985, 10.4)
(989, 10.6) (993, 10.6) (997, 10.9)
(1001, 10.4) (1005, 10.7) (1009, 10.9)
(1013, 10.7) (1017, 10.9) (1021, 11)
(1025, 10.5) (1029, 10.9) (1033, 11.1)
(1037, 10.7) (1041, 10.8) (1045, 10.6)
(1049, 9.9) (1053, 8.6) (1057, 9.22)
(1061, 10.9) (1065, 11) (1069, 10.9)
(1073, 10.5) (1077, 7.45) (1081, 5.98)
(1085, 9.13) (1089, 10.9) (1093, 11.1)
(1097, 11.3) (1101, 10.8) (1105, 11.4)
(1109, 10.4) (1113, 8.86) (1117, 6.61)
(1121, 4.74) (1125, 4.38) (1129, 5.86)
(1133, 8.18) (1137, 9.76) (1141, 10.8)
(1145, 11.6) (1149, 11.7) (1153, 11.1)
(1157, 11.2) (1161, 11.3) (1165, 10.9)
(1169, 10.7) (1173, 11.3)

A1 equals -0.06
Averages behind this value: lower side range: 10.7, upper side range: 8.59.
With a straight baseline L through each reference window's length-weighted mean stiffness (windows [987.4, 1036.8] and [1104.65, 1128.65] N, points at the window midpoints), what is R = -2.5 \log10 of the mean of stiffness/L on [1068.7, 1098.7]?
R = -0.14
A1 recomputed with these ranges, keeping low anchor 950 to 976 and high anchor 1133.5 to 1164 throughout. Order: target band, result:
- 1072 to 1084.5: 0.346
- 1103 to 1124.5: 0.320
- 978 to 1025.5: 0.015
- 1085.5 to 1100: 0.002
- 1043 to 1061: 0.121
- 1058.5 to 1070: 0.002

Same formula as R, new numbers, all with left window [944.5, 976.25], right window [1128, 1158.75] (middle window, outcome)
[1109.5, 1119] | 0.25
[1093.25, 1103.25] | -0.08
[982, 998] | 0.01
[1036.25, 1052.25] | 0.02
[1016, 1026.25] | -0.02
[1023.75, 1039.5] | -0.03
